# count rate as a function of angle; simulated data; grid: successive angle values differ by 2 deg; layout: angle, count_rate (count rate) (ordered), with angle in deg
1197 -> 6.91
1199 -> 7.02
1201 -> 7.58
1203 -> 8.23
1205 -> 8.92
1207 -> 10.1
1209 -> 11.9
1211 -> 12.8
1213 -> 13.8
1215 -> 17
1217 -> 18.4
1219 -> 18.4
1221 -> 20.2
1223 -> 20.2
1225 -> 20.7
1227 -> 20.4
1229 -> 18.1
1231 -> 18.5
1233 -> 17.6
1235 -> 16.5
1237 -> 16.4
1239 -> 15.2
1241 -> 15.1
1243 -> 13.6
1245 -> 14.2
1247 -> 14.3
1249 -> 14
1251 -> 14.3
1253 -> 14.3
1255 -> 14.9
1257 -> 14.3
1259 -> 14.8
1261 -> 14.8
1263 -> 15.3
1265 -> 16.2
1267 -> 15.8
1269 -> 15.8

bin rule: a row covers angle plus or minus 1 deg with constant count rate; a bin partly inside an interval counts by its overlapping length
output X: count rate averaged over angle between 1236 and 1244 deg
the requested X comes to 15.1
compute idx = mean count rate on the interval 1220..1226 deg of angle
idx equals 20.4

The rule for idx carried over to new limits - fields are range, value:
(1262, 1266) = 15.8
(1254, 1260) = 14.7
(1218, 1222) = 19.3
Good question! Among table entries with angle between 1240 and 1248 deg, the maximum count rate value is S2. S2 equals 15.1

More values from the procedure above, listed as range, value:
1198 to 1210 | 11.9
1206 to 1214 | 13.8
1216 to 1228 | 20.7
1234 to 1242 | 16.5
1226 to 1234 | 20.4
